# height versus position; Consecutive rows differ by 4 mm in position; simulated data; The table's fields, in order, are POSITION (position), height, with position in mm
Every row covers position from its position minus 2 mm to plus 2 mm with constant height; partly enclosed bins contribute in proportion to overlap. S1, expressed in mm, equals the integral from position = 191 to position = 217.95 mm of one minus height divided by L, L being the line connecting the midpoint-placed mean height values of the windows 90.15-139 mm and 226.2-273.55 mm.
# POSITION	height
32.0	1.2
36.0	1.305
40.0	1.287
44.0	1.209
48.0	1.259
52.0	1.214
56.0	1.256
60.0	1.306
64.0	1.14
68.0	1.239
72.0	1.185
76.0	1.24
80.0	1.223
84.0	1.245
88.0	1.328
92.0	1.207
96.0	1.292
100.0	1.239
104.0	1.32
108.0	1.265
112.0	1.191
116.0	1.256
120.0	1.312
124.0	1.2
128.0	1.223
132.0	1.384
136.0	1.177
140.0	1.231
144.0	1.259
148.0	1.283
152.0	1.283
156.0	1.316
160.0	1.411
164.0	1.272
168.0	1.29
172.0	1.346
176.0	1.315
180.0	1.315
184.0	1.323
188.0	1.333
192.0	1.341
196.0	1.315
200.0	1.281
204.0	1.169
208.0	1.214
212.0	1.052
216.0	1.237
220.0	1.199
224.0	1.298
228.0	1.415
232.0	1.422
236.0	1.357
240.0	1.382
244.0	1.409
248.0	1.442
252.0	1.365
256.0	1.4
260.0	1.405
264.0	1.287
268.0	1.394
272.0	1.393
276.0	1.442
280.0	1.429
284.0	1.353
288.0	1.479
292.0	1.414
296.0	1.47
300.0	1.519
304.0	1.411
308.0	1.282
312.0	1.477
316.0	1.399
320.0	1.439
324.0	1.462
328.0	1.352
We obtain 2.4 mm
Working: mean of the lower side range 1.26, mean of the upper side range 1.39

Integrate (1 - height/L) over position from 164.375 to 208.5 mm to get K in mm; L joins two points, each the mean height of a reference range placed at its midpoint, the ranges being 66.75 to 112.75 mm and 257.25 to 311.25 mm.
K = 1.0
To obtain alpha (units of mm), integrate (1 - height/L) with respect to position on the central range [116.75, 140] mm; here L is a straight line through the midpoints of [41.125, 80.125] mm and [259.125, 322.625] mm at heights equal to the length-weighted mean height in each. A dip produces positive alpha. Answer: 0.5 mm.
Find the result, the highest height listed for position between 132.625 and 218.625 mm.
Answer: 1.411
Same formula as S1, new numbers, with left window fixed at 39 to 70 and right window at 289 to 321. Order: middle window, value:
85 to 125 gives 0.42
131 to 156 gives 0.69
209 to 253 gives 1.61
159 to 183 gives 0.08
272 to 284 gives -0.06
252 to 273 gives 0.32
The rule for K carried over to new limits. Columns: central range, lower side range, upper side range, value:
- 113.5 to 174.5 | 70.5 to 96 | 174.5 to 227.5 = -1.36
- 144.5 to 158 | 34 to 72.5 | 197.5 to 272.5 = -0.06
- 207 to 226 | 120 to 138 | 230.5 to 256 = 2.28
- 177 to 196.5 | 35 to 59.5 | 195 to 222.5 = -1.79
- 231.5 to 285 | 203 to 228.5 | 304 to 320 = -3.95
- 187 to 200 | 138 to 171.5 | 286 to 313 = 0.10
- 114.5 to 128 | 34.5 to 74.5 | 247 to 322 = 0.39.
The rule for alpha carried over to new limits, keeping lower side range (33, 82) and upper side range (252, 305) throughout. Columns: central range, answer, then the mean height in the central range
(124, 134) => 0.1 mm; 1.28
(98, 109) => 0.0 mm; 1.28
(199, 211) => 1.4 mm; 1.2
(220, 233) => 0.2 mm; 1.35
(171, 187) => 0.1 mm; 1.32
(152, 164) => -0.2 mm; 1.33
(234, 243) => 0.1 mm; 1.37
